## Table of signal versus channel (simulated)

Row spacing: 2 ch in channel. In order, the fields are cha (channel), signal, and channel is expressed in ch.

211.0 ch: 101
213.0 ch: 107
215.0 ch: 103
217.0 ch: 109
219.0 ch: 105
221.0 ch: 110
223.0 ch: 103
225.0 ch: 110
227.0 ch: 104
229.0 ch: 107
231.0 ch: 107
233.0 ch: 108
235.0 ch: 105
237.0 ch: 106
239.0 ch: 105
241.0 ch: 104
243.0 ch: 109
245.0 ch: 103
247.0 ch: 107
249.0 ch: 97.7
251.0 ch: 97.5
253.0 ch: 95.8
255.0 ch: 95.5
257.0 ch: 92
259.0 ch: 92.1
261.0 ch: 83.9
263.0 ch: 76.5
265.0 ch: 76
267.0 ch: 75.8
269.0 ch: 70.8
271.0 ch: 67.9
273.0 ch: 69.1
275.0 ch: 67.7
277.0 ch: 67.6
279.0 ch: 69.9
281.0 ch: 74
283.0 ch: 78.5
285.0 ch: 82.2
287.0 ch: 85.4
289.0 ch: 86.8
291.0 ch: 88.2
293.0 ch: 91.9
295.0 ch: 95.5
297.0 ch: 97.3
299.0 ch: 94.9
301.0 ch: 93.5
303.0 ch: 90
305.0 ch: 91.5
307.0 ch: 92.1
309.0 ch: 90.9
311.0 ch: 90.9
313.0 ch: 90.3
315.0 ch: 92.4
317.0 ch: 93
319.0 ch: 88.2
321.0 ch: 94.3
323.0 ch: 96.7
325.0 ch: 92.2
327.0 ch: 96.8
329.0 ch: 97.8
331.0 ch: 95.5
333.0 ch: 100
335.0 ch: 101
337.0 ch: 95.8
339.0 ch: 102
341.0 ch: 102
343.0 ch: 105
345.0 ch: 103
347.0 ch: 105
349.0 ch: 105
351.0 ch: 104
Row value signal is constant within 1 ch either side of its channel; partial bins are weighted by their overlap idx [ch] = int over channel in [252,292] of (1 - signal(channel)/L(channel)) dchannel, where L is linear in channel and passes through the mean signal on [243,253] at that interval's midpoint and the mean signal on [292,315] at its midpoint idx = 7.3 ch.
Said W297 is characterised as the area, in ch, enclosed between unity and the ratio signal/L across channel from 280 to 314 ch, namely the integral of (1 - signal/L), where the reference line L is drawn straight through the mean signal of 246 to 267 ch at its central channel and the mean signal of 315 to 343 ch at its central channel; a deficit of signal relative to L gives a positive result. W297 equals 1.81 ch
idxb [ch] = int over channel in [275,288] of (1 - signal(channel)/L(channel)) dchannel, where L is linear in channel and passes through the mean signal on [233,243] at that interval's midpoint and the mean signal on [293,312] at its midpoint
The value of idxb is 2.9 ch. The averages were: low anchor 106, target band 75.6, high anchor 92.9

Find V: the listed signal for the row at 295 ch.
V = 95.5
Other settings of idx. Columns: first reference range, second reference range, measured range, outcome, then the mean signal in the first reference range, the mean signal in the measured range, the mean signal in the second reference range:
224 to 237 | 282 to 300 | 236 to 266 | 1.4 ch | 107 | 96.1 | 89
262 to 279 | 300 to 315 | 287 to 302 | -1.4 ch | 71.3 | 92.1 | 91.4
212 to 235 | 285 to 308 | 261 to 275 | 3.5 ch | 107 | 73.1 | 91.1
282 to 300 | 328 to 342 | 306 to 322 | 0.5 ch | 89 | 91.5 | 99.2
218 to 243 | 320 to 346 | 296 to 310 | 1.1 ch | 106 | 92.9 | 98.6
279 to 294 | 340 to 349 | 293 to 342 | -0.4 ch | 82.9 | 94.7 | 104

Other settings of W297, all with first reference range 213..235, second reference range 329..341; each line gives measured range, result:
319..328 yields 0.5 ch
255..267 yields 2.3 ch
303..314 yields 1.1 ch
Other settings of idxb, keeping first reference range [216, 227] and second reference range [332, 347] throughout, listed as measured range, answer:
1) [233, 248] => 0.1 ch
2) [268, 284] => 5.2 ch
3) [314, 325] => 1.0 ch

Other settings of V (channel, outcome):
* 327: 96.8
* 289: 86.8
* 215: 103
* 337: 95.8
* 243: 109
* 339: 102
